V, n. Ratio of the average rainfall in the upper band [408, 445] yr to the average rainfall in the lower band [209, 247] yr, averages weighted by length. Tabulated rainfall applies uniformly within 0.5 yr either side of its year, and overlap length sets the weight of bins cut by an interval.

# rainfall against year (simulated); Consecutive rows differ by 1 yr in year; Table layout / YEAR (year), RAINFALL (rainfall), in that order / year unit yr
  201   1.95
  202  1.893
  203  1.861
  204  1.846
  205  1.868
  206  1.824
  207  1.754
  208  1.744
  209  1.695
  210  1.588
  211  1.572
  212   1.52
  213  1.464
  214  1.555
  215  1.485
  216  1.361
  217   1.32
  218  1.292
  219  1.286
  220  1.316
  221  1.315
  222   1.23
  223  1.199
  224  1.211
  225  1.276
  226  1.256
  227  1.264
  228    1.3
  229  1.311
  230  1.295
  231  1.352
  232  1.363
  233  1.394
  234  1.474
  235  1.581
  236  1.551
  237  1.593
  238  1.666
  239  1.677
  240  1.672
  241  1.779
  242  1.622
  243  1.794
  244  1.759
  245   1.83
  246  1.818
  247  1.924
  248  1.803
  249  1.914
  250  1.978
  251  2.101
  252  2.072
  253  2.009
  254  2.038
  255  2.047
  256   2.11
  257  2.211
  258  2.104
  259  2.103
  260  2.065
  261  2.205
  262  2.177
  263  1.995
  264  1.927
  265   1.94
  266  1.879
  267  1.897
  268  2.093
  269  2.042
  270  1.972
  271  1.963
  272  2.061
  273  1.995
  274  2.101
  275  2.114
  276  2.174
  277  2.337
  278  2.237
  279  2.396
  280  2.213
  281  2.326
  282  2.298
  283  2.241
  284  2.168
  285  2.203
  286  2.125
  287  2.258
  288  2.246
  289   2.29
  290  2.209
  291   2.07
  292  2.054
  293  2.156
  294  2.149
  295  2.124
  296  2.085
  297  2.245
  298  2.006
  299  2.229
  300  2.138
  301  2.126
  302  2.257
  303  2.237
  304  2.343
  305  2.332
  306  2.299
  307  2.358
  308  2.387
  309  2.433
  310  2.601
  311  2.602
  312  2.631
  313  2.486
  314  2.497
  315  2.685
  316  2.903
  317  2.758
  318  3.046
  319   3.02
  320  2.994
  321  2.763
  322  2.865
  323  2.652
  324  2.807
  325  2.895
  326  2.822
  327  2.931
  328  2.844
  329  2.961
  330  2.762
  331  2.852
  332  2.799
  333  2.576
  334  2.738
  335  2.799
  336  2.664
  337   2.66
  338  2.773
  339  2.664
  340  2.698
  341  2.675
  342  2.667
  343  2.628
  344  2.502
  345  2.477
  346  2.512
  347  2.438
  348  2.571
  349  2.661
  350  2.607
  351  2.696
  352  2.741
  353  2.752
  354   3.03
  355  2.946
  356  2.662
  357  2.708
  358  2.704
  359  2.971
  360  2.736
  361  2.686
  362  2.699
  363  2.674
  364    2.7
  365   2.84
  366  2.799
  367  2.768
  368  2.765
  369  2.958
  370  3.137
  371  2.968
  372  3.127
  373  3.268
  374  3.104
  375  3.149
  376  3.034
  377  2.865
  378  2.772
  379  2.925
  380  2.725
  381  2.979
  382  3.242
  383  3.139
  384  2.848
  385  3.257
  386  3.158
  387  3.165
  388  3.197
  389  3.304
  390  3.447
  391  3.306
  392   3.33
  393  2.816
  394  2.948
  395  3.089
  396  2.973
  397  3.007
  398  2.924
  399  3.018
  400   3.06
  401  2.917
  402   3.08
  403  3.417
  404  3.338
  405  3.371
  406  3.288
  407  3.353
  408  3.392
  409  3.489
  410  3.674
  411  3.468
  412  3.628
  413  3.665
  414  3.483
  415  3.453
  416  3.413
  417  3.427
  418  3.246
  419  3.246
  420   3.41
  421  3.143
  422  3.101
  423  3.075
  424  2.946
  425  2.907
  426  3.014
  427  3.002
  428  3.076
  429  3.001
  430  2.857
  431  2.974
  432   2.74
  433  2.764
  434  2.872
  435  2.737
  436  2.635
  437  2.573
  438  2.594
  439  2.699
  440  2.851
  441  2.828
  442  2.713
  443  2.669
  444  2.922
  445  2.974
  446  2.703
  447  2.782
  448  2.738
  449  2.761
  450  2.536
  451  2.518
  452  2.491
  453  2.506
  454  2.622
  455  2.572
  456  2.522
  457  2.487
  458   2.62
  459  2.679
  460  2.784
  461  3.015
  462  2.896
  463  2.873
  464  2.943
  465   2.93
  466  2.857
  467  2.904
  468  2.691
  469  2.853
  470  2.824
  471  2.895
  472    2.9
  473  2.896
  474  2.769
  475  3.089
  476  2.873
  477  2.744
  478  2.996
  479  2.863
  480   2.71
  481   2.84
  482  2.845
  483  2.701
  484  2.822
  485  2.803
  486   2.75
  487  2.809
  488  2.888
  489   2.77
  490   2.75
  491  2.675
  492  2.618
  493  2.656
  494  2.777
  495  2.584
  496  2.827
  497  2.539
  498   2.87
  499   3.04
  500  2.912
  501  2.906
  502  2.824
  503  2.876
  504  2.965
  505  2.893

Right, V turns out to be 2.1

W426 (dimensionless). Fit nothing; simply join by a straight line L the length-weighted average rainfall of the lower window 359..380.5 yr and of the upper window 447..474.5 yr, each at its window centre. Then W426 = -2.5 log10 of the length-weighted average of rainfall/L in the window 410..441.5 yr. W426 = -0.10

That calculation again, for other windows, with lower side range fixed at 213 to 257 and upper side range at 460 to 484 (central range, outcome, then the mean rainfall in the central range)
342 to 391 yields -0.24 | 2.88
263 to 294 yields -0.17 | 2.13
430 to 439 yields -0.03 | 2.74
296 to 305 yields -0.13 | 2.2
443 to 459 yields 0.04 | 2.65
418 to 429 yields -0.19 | 3.09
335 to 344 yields -0.24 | 2.68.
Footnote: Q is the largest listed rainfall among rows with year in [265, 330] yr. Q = 3.046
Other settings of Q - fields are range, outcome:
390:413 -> 3.674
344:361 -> 3.03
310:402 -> 3.447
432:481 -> 3.089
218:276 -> 2.211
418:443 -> 3.41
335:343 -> 2.799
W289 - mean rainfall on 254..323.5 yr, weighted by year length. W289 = 2.28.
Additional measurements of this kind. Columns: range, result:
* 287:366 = 2.59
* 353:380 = 2.88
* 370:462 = 3.01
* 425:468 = 2.77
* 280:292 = 2.21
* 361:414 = 3.11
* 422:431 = 2.99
